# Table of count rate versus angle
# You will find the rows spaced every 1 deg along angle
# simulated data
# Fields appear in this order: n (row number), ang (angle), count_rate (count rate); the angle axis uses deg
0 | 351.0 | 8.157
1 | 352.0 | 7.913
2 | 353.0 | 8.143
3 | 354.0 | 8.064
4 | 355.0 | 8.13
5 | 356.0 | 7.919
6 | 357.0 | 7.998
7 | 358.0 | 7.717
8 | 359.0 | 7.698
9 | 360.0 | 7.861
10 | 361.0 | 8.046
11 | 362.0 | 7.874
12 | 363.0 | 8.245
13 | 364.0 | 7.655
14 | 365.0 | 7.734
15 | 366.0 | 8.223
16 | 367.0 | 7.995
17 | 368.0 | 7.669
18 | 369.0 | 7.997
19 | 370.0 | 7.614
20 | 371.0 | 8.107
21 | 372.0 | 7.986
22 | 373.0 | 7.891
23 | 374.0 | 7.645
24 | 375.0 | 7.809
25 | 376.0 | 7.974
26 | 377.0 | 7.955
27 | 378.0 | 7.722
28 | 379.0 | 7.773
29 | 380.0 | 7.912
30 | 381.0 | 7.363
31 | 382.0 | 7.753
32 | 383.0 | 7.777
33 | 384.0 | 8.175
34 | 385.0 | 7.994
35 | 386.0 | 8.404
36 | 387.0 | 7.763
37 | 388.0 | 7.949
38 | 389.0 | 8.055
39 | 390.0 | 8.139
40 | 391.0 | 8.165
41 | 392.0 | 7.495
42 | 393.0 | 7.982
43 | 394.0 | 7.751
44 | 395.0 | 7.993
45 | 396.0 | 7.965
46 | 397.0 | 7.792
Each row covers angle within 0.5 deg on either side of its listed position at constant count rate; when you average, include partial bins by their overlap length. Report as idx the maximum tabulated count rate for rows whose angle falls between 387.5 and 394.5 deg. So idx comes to 8.165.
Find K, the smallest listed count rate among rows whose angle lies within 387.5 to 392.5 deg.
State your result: 7.495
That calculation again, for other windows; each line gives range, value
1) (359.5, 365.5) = 7.655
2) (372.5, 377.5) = 7.645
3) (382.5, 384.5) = 7.777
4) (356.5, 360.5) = 7.698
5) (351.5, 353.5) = 7.913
